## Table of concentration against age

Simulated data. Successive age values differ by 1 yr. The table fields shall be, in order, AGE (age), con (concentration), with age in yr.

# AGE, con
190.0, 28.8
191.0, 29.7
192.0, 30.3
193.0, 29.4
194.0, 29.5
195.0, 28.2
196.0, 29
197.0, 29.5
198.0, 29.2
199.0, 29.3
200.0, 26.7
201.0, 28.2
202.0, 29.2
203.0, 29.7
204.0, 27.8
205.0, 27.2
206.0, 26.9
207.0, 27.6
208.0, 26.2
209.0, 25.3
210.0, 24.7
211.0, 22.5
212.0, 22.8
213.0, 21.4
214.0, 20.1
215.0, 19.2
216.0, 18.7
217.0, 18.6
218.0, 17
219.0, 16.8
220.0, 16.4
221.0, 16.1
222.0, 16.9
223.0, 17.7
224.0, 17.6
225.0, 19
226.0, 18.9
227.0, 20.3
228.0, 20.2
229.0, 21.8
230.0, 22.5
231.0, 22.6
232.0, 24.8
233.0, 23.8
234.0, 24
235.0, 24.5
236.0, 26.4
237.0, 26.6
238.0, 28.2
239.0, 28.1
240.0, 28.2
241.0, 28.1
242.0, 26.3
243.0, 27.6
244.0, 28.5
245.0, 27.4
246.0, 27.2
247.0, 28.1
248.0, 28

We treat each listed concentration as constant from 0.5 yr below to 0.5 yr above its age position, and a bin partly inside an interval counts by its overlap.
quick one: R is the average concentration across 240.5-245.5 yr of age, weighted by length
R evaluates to 27.6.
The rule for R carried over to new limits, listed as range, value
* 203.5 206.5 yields 27.3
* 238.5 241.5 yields 28.1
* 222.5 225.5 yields 18.1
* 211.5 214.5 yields 21.4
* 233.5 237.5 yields 25.4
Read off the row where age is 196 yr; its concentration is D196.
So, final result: 29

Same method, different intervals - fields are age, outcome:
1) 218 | 17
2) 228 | 20.2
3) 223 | 17.7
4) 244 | 28.5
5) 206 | 26.9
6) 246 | 27.2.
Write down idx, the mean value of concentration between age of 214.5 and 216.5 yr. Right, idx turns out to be 18.9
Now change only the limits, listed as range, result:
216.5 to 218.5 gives 17.8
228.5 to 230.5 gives 22.1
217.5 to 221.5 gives 16.6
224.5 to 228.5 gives 19.6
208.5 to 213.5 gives 23.3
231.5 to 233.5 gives 24.3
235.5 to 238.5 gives 27.1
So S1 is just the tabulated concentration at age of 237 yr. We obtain 26.6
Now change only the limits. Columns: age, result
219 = 16.8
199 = 29.3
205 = 27.2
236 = 26.4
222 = 16.9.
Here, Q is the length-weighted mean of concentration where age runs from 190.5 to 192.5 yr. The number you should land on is 30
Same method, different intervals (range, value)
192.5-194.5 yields 29.4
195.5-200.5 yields 28.7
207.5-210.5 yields 25.4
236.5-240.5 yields 27.8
